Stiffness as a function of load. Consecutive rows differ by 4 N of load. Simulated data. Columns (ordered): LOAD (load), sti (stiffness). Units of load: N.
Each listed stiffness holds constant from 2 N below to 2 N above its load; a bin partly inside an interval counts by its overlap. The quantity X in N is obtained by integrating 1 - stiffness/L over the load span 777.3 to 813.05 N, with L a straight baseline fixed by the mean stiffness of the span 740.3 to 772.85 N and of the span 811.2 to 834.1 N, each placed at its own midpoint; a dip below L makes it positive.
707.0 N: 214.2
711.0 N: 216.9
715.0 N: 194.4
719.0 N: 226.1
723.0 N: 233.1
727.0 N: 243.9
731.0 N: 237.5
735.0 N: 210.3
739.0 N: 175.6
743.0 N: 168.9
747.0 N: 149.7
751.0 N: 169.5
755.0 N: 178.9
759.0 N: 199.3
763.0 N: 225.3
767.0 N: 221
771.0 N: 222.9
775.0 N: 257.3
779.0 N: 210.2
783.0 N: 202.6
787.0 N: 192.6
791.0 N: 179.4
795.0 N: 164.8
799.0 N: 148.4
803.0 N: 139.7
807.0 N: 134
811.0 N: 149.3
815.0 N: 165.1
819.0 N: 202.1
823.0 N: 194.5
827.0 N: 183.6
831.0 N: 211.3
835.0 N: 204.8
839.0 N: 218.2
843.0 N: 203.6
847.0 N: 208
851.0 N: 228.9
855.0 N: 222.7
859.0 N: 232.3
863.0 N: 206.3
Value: 4.0 N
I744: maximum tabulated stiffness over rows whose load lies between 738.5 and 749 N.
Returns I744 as 175.6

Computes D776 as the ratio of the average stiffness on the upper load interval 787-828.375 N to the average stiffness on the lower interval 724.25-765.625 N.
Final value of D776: 0.8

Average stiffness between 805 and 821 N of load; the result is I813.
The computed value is 163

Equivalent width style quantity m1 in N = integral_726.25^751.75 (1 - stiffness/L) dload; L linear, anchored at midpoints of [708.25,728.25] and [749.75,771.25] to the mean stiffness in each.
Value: 2.4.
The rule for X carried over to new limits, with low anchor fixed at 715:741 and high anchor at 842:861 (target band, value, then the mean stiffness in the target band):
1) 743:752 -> 2.4 N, 161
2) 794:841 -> 9.2 N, 177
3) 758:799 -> 2.7 N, 205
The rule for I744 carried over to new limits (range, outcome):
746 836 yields 257.3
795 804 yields 164.8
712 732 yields 243.9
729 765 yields 237.5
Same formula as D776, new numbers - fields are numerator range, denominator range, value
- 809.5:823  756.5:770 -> 0.82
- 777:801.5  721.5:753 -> 0.92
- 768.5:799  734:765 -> 1.09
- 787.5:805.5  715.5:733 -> 0.69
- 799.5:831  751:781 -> 0.79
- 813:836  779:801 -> 1.07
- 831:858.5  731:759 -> 1.18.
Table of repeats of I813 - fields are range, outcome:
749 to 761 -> 183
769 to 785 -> 223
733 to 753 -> 175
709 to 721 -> 212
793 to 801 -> 157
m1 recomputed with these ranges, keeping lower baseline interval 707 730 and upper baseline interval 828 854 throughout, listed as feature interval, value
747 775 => 2.0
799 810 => 3.8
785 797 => 2.1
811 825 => 2.1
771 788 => 0.0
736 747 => 2.4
